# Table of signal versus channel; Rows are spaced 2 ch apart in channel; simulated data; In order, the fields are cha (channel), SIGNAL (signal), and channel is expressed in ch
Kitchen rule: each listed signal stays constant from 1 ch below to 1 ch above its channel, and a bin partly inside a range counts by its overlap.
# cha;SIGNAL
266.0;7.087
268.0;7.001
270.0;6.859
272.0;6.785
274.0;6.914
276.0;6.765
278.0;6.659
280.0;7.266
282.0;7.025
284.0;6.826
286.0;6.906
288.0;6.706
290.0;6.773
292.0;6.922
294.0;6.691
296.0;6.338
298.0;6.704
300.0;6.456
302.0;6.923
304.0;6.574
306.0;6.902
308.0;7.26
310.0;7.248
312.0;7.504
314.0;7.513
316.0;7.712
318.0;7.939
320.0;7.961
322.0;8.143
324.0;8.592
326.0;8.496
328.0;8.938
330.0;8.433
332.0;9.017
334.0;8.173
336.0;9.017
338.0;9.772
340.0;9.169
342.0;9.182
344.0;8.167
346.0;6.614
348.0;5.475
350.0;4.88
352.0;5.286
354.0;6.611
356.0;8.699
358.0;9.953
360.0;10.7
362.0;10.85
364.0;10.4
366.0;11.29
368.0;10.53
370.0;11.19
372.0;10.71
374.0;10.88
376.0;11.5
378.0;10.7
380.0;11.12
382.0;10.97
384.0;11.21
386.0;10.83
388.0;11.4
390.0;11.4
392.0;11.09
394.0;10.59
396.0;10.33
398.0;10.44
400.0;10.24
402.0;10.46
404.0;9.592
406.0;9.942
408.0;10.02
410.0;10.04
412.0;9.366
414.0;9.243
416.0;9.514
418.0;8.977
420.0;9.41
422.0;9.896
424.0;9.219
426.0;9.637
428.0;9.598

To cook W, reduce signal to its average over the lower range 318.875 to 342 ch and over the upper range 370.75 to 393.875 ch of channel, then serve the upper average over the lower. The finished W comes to 1.27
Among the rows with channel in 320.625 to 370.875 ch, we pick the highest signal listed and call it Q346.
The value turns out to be 11.29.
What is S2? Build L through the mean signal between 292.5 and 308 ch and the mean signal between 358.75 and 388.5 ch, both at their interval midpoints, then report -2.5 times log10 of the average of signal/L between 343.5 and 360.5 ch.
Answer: 0.32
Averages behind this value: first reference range 6.7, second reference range 10.9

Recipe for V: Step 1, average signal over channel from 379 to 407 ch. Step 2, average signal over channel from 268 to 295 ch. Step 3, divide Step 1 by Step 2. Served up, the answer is 1.56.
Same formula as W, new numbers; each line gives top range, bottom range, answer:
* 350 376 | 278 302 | 1.42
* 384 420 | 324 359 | 1.27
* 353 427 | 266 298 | 1.50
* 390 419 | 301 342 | 1.24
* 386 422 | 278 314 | 1.47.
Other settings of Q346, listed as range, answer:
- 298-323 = 8.143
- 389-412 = 11.4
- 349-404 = 11.5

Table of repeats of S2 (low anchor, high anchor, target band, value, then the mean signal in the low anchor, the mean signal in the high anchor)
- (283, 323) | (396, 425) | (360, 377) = -0.243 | 7.1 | 9.76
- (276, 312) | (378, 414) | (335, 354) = 0.156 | 6.85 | 10.5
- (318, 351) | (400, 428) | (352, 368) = -0.110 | 8.12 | 9.66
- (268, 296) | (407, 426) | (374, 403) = -0.211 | 6.84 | 9.53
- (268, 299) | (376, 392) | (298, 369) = 0.100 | 6.82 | 11.1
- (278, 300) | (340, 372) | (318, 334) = -0.078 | 6.79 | 8.74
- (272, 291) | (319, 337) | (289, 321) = 0.092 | 6.87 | 8.53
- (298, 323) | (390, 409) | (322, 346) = -0.075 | 7.32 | 10.4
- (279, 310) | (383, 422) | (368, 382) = -0.175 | 6.83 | 10.2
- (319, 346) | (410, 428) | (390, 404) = -0.141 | 8.62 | 9.45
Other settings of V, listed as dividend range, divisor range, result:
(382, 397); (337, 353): 1.50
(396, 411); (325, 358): 1.28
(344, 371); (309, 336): 1.06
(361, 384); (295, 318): 1.55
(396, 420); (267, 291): 1.43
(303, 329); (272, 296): 1.13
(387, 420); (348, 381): 1.06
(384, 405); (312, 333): 1.29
